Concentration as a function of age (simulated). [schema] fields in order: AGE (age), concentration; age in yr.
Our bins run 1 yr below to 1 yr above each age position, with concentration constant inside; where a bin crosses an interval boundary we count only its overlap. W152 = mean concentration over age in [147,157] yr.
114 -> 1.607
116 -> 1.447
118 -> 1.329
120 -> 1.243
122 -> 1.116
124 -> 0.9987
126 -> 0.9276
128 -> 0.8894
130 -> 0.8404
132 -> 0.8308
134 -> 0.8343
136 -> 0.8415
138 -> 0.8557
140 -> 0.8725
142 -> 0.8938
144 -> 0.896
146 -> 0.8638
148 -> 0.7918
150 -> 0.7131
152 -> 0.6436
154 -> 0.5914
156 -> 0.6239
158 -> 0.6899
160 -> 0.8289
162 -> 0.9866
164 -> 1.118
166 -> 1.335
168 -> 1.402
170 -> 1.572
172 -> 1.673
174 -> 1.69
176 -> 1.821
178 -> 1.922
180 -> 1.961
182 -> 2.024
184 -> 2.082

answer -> 0.673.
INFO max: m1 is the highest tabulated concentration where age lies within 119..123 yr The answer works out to 1.243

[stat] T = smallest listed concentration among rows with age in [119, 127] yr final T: 0.9276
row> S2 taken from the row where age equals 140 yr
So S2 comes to 0.8725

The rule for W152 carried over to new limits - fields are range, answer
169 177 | 1.69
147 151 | 0.752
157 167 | 0.992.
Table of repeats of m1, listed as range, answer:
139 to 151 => 0.896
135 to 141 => 0.8725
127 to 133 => 0.8894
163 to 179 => 1.922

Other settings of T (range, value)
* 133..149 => 0.7918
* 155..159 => 0.6239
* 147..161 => 0.5914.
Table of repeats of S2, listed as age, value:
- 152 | 0.6436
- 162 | 0.9866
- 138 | 0.8557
